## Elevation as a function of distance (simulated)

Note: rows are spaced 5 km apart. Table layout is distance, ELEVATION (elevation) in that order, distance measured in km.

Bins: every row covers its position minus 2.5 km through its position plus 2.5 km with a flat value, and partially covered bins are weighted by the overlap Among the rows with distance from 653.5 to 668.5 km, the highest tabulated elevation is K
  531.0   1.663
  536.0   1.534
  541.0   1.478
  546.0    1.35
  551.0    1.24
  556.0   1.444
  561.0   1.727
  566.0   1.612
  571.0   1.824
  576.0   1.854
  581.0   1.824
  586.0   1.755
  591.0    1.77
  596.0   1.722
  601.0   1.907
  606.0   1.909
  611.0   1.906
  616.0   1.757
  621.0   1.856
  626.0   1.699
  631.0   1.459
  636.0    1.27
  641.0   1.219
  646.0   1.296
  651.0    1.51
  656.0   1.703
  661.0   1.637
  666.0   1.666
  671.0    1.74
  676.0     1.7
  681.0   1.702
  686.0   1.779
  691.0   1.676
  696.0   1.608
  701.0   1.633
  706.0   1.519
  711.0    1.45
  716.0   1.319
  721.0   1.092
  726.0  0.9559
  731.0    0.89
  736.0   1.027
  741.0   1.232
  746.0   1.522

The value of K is 1.703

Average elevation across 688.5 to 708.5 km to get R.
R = 1.61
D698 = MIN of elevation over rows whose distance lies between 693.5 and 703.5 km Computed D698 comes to 1.608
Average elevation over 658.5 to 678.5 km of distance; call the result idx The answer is 1.69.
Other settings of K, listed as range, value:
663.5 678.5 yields 1.74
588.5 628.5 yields 1.909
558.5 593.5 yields 1.854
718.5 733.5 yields 1.092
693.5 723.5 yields 1.633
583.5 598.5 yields 1.77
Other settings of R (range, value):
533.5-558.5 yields 1.41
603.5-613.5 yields 1.91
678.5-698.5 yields 1.69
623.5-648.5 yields 1.39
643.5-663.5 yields 1.54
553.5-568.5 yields 1.59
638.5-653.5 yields 1.34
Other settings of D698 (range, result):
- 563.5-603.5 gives 1.612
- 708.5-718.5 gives 1.319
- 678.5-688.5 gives 1.702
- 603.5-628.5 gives 1.699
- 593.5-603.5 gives 1.722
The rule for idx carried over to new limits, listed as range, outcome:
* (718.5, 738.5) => 0.991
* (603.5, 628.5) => 1.83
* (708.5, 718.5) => 1.38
